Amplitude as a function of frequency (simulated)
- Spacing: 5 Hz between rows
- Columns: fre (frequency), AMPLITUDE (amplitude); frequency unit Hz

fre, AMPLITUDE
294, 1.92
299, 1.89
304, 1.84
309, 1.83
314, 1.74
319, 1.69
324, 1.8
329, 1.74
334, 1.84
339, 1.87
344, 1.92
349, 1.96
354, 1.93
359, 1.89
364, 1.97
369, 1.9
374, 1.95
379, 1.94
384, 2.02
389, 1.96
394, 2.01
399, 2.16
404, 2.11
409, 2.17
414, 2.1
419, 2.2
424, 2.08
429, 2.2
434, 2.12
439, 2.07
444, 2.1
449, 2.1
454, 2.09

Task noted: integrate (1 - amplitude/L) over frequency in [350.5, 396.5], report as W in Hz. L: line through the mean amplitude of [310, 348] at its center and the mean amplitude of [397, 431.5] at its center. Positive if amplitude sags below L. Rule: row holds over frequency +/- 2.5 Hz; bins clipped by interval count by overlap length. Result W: 0.71 Hz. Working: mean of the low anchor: 1.81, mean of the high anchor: 2.15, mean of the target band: 1.95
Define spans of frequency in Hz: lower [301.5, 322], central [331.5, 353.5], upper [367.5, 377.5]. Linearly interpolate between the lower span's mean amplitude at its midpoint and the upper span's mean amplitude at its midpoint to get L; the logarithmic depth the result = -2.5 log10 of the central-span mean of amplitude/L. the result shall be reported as -0.03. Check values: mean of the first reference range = 1.78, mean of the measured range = 1.9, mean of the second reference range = 1.93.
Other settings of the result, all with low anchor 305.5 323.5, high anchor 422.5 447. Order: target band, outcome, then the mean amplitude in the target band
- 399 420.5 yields -0.053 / 2.14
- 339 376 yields -0.022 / 1.93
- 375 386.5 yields -0.011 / 1.98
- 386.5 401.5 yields -0.025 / 2.04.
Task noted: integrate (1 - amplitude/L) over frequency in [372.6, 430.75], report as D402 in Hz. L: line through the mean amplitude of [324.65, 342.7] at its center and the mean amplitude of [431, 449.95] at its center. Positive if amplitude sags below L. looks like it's -2.2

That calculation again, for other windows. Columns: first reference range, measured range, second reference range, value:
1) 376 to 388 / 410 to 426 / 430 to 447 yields -0.57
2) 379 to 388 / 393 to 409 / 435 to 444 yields -0.75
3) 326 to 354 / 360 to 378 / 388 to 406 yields 0.31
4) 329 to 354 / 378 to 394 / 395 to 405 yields 0.63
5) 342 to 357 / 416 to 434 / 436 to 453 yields -0.82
